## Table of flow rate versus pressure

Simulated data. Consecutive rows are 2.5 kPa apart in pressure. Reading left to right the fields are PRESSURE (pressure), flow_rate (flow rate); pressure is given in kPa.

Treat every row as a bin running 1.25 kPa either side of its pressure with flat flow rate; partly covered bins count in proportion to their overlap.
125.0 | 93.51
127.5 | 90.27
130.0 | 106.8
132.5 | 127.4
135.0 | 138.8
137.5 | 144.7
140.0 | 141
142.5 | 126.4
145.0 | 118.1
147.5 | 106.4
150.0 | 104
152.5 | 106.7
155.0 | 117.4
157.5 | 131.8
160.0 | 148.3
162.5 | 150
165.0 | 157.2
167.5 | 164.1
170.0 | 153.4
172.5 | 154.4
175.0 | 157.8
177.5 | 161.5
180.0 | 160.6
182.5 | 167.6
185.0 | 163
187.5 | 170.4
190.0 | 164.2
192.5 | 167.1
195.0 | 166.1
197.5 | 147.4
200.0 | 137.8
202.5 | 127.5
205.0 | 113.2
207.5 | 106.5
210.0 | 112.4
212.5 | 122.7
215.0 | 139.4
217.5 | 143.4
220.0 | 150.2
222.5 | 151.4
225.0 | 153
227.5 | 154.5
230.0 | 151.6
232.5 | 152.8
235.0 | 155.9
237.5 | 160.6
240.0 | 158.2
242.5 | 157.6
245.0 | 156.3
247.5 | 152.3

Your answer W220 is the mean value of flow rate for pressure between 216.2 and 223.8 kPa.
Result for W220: 148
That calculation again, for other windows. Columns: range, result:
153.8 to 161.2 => 132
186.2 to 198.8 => 163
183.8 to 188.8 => 167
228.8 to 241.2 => 156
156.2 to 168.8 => 150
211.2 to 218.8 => 135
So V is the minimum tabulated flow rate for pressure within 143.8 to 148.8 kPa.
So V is 106.4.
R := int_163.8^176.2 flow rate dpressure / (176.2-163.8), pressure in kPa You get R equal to 157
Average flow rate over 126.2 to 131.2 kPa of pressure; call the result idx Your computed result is 98.4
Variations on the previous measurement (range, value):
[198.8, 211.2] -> 119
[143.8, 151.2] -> 109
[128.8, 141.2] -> 132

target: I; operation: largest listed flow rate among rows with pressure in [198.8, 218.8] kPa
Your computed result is 143.4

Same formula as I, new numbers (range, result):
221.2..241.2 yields 160.6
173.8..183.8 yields 167.6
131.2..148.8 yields 144.7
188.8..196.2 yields 167.1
